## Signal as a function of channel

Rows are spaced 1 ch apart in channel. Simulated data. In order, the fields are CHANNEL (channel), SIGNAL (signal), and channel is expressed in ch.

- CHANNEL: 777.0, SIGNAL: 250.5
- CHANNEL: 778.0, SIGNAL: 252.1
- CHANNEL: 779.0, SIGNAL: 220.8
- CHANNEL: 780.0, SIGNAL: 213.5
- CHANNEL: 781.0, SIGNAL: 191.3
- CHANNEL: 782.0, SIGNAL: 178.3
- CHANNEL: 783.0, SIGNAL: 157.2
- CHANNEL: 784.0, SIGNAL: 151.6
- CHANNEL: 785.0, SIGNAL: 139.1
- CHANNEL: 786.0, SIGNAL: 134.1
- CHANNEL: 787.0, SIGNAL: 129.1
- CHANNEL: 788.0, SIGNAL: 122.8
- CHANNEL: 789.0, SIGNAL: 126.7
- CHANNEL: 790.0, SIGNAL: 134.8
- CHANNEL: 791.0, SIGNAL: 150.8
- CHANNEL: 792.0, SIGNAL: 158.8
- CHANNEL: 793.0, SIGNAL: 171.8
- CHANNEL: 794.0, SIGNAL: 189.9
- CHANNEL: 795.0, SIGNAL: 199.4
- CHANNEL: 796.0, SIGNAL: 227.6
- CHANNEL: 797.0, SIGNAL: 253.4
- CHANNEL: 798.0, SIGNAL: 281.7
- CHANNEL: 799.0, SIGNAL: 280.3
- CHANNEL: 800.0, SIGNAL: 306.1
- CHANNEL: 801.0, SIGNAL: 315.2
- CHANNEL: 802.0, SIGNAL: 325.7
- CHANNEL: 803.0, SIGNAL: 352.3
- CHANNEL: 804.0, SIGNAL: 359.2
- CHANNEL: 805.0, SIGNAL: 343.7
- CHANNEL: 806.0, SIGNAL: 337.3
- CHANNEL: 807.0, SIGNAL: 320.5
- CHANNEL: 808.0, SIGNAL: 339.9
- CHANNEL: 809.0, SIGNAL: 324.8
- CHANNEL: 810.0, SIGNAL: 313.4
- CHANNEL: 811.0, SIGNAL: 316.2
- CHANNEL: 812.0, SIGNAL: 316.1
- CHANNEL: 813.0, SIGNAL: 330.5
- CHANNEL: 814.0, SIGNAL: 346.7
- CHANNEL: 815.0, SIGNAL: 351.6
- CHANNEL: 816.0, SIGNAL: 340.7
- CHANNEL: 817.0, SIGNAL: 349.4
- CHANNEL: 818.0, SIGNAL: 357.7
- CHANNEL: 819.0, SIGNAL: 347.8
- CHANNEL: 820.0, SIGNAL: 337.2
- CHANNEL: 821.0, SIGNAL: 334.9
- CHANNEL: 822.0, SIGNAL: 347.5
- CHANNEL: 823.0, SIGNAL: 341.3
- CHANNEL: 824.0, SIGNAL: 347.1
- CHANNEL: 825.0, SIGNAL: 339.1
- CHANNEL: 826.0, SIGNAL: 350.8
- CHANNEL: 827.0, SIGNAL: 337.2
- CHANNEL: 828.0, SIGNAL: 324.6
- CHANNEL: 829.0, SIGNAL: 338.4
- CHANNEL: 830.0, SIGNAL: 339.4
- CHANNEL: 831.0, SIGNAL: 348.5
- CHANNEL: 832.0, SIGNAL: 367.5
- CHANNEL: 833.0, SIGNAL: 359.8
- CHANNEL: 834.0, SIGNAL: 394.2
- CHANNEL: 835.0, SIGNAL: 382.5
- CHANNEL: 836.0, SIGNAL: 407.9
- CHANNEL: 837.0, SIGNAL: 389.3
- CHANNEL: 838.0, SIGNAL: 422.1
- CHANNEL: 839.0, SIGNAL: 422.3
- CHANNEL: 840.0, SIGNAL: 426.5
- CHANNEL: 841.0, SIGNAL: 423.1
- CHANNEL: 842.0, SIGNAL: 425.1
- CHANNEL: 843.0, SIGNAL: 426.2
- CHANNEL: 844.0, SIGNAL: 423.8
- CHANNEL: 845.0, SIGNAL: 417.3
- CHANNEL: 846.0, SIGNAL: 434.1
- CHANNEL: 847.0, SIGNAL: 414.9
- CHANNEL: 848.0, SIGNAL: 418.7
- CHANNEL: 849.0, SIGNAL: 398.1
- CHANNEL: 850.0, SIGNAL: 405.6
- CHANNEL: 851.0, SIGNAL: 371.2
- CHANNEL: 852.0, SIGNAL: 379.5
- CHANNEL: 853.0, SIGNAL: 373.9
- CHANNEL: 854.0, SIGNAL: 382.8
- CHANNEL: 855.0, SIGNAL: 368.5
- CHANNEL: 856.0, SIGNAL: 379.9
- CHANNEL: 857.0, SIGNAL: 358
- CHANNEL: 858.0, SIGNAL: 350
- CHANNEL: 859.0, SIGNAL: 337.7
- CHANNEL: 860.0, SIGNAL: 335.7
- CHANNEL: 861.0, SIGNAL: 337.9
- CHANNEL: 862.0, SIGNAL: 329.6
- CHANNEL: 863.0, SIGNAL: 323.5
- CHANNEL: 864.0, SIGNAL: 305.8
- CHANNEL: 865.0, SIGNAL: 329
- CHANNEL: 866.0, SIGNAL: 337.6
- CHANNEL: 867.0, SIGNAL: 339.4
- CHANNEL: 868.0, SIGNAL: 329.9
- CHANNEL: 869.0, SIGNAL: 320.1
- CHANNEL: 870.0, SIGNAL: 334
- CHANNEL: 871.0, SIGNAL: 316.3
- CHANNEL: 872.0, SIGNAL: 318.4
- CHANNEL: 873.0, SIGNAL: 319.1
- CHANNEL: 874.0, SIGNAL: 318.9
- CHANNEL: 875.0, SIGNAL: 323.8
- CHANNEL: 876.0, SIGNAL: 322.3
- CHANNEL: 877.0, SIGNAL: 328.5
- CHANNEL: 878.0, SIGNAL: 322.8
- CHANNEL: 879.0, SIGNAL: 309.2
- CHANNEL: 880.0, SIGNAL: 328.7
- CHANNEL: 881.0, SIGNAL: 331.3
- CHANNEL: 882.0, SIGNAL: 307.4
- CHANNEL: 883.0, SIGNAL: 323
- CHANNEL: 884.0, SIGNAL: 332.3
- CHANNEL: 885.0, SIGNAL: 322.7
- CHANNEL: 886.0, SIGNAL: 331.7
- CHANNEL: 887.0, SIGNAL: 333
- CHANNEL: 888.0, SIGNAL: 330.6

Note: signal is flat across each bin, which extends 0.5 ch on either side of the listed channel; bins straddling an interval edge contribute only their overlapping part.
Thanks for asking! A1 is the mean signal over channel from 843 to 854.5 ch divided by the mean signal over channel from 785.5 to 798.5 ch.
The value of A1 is 2.3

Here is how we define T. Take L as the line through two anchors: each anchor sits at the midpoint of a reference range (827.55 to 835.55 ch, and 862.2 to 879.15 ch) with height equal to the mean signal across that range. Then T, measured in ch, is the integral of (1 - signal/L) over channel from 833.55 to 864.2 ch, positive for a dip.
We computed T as -3.92 ch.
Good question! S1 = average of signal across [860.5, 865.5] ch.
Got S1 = 325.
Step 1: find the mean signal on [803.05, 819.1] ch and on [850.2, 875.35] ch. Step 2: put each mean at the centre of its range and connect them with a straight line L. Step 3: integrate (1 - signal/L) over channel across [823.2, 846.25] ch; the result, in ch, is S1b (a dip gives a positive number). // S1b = -3.0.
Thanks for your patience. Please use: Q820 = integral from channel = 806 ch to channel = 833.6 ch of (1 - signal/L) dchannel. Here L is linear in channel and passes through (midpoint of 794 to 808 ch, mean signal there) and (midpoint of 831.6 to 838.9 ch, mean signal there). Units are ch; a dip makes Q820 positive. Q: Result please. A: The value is 0.7 ch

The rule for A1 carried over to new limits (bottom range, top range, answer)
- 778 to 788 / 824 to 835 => 2.06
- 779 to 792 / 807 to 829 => 2.17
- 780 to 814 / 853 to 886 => 1.37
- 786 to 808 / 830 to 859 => 1.63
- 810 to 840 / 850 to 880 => 0.95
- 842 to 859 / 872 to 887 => 0.82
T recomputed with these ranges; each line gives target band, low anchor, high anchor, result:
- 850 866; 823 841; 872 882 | -0.4 ch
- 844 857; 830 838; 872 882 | -1.4 ch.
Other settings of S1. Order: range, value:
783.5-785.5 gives 145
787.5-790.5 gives 128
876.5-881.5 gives 324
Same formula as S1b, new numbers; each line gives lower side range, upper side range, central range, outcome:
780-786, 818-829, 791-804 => -1.33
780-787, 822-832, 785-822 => -3.83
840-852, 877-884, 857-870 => 1.22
